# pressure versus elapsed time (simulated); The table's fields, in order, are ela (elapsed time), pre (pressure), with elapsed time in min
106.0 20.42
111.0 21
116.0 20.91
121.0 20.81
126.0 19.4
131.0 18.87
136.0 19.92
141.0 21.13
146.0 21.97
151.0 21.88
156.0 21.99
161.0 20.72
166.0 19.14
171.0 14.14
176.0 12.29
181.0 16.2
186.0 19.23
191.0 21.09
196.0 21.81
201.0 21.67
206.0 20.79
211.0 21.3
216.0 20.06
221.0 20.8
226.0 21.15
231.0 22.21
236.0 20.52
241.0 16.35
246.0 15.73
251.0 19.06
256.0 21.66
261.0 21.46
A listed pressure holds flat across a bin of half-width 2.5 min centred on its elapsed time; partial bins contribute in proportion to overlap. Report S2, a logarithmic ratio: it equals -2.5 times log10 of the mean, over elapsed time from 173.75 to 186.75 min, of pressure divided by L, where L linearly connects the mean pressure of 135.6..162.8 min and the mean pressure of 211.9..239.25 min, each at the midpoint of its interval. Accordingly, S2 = 0.34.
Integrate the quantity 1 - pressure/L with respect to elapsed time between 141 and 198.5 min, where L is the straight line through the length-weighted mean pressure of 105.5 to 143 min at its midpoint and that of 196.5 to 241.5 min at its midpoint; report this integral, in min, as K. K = 3.6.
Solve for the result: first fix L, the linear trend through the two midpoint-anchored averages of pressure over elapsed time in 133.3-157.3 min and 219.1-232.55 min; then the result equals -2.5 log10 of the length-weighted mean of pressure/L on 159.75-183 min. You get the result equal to 0.29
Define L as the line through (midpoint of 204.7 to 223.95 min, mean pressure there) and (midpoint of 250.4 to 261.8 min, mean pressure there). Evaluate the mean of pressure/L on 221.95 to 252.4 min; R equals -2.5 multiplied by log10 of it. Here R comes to 0.08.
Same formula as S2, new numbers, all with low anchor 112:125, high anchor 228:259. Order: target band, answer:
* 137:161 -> -0.060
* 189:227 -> -0.073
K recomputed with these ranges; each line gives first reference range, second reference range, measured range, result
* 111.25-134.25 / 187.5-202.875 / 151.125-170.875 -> 0.73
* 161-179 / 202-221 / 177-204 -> -1.70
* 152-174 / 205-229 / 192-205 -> -0.85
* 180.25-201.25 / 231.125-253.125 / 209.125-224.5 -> -1.19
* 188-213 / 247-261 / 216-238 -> -0.40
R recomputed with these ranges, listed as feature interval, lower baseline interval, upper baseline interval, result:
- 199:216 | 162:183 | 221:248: -0.18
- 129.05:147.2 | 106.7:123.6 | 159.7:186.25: -0.07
